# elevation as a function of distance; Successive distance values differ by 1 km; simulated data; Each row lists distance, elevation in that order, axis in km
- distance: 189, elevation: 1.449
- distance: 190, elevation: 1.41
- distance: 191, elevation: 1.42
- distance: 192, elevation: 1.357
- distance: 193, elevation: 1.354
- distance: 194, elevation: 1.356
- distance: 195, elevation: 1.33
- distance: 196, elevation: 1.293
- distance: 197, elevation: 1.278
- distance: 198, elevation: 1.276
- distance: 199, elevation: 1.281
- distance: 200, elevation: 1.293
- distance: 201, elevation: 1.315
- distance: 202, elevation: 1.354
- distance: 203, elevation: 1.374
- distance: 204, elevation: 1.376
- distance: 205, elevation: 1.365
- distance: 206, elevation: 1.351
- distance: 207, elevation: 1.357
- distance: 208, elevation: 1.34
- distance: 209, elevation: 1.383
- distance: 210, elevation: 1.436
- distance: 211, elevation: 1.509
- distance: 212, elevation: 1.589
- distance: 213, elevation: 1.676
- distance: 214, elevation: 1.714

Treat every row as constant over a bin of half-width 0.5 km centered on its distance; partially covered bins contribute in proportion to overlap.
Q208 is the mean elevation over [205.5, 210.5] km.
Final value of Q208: 1.37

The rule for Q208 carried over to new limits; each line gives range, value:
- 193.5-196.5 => 1.33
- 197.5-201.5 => 1.29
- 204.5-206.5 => 1.36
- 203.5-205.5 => 1.37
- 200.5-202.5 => 1.33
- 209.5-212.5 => 1.51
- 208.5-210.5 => 1.41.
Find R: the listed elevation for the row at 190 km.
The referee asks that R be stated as 1.41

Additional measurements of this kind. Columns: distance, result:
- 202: 1.354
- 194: 1.356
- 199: 1.281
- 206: 1.351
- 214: 1.714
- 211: 1.509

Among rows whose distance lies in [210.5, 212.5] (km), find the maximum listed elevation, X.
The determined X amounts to 1.589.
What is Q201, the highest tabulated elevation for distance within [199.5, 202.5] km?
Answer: 1.354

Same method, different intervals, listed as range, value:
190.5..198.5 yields 1.42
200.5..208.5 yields 1.376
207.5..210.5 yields 1.436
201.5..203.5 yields 1.374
